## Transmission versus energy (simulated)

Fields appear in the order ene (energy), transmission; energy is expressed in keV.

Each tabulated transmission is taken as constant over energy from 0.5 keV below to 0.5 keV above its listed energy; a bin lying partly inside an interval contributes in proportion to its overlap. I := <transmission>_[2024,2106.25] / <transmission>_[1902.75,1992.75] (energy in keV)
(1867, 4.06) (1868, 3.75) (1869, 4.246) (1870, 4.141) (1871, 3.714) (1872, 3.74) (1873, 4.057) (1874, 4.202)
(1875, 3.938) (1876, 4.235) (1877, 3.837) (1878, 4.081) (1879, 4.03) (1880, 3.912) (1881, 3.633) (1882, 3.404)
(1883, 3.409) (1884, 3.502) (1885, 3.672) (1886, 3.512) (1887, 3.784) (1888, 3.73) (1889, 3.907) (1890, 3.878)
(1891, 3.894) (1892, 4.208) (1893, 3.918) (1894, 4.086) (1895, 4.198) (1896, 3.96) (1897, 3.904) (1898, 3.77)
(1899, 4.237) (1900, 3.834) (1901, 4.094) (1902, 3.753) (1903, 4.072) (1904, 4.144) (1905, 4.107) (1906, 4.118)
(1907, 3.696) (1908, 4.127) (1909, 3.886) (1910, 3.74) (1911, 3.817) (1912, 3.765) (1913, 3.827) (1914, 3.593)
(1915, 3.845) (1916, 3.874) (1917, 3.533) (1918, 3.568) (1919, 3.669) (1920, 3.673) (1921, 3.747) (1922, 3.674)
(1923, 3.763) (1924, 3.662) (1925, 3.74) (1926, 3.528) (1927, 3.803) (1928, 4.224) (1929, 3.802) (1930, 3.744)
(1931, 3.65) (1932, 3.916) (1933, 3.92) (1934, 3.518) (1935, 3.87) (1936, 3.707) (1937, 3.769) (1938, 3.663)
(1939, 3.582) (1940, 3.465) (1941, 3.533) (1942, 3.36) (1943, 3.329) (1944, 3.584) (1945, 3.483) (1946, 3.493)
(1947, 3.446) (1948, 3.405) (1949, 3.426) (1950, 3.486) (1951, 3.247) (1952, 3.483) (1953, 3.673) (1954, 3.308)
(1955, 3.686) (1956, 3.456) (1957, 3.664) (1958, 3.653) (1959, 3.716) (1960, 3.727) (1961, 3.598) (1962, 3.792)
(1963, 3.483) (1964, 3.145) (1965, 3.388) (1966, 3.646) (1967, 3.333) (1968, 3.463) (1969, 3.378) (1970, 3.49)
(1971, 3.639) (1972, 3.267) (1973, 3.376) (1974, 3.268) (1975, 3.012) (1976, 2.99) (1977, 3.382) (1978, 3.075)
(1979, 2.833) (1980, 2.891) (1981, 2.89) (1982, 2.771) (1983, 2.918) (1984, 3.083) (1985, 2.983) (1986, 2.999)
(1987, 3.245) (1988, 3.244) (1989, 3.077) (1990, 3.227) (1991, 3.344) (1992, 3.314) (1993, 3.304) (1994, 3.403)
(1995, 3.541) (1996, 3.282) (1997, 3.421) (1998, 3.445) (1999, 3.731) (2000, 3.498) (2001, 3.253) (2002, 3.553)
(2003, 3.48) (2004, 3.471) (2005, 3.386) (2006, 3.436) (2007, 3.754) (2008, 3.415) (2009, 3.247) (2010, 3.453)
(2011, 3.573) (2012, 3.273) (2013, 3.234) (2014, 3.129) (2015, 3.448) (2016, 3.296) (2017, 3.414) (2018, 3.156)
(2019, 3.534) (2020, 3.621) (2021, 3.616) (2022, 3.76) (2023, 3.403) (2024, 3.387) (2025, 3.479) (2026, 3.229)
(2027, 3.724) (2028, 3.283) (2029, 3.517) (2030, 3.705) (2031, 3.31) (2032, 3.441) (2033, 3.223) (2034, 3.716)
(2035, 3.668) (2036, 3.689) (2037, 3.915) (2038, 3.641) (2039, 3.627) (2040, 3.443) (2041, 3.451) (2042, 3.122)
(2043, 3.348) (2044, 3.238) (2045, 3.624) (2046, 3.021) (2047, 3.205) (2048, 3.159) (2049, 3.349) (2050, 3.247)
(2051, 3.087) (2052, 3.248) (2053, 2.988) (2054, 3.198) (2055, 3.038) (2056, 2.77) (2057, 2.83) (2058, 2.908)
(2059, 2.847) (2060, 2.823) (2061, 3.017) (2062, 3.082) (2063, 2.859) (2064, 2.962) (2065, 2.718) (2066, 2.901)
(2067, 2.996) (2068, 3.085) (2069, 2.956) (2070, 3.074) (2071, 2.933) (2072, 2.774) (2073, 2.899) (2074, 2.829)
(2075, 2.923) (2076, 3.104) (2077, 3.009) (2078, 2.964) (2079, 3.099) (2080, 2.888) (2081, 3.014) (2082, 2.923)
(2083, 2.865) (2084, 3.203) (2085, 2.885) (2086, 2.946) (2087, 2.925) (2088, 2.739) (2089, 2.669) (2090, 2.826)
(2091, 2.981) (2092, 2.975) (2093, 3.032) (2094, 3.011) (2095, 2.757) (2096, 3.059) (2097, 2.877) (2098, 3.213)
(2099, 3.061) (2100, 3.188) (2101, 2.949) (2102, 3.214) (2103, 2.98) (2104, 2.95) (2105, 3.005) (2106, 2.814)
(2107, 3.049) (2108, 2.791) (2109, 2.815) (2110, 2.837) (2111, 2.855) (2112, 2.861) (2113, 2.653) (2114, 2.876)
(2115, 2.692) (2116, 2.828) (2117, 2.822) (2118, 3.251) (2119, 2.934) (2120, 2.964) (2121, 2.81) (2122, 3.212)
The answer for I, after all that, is 0.9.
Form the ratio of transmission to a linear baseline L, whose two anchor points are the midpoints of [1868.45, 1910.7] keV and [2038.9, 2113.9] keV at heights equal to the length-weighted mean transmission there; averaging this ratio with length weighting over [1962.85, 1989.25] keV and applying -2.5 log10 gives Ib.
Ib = 0.10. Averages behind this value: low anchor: 3.91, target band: 3.19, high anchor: 3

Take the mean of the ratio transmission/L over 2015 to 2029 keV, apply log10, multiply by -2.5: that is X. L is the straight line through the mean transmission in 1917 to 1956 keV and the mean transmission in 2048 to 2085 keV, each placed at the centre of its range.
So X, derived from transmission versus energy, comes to -0.08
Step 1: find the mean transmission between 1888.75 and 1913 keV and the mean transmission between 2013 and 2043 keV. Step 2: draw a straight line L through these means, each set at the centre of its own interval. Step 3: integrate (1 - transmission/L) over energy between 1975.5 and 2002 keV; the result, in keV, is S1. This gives 3.06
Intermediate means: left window 3.96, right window 3.47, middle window 3.2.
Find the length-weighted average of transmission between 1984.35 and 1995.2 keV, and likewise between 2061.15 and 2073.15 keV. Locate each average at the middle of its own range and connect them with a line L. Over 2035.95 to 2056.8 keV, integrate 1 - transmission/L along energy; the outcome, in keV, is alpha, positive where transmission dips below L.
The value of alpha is -1.9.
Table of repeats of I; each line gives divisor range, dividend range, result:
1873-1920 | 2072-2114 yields 0.76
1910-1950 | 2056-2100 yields 0.80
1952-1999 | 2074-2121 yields 0.88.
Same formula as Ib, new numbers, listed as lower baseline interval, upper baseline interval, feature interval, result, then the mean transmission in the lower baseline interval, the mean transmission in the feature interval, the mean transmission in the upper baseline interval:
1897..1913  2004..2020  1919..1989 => 0.07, 3.94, 3.46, 3.39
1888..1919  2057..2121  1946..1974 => 0.04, 3.9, 3.49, 2.93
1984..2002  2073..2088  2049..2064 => 0.02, 3.31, 3.01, 2.96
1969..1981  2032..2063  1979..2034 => -0.04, 3.2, 3.35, 3.25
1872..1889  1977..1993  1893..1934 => -0.08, 3.81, 3.85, 3.08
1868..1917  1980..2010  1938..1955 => 0.03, 3.89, 3.47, 3.3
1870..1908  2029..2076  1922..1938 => -0.01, 3.9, 3.77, 3.17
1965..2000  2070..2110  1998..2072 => -0.07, 3.25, 3.3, 2.95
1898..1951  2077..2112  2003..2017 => -0.02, 3.73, 3.4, 2.95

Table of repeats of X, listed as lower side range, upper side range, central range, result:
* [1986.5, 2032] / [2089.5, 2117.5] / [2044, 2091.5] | 0.04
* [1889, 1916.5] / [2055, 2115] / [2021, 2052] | -0.08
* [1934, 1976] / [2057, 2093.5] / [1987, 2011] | -0.04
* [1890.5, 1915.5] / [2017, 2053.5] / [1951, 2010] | 0.09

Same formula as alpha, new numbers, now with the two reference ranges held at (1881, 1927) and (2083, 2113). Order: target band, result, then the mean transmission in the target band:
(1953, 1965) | 0.02 keV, 3.56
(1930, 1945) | 0.14 keV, 3.63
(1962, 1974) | 0.34 keV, 3.43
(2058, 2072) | 0.70 keV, 2.94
